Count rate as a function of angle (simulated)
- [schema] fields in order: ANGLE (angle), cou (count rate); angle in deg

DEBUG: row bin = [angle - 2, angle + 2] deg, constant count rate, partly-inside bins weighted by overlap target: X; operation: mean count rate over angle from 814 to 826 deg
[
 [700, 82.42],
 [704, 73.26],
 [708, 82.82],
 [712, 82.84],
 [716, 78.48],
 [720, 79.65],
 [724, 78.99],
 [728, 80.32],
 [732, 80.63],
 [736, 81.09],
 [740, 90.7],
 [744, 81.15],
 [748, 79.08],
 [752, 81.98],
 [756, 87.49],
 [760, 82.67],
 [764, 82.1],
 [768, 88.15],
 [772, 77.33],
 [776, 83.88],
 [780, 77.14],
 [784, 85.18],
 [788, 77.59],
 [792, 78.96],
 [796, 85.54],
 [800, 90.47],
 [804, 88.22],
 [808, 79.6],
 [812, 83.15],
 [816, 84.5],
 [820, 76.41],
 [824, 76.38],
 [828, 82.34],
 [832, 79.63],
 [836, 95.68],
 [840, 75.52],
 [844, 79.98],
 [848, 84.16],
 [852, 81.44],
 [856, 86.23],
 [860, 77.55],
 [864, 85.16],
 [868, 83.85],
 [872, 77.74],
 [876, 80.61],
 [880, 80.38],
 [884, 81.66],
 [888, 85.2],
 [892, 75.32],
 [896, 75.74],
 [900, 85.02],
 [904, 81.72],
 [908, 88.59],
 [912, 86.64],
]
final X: 79.1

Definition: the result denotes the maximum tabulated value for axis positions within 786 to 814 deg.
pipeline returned 90.47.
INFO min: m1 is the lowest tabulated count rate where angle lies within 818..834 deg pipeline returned 76.38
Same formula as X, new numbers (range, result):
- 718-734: 79.9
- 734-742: 85.9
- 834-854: 83.4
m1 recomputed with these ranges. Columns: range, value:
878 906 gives 75.32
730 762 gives 79.08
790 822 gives 76.41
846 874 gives 77.55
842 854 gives 79.98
